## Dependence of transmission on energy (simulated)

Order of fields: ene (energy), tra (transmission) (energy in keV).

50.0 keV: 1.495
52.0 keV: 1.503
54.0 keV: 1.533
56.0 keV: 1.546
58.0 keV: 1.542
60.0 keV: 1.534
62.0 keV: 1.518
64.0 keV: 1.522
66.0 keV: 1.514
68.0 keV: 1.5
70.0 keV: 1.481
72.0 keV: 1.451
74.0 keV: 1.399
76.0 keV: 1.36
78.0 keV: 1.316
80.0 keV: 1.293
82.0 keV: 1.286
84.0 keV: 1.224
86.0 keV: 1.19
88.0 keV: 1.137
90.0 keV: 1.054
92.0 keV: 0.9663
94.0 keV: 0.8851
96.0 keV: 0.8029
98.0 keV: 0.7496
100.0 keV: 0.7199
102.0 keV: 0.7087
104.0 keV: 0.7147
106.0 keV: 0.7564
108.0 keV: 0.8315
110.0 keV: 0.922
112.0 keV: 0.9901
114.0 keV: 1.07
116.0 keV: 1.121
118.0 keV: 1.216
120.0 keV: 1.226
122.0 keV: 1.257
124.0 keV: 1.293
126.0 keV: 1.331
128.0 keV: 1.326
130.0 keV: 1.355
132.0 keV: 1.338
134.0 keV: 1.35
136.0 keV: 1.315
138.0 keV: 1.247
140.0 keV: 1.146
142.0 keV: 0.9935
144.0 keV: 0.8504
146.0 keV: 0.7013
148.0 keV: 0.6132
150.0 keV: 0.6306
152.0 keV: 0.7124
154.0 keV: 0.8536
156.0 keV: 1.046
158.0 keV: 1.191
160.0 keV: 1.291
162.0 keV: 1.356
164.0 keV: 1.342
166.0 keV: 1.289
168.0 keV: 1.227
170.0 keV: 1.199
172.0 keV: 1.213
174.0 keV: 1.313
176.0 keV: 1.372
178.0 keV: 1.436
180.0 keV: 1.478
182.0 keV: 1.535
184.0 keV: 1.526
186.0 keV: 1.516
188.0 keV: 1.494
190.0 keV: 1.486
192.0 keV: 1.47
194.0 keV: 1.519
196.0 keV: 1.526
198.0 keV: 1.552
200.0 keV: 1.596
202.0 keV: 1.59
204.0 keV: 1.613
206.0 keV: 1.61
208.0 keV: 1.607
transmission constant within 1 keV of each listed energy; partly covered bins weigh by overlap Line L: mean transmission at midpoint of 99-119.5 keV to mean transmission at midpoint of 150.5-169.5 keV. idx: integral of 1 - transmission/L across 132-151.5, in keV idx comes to 1.0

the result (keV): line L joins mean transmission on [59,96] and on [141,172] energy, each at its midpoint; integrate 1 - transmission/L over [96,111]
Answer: 5.4 keV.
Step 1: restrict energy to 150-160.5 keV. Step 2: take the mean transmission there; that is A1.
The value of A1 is 0.969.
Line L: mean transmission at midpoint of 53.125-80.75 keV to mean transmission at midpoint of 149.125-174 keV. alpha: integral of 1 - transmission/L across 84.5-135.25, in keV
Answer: 9.6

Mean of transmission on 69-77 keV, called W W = 1.42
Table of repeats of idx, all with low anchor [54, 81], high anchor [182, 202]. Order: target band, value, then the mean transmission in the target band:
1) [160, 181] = 2.68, 1.32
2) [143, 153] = 5.33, 0.702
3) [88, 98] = 3.69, 0.93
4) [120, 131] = 1.38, 1.3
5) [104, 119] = 5.21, 0.969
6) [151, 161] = 3.24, 1.02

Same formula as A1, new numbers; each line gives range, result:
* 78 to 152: 1.04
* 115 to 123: 1.21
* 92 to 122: 0.922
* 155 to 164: 1.23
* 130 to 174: 1.1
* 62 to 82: 1.42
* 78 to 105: 0.992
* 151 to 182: 1.23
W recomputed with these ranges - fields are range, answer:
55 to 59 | 1.54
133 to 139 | 1.3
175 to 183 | 1.46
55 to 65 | 1.53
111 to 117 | 1.06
